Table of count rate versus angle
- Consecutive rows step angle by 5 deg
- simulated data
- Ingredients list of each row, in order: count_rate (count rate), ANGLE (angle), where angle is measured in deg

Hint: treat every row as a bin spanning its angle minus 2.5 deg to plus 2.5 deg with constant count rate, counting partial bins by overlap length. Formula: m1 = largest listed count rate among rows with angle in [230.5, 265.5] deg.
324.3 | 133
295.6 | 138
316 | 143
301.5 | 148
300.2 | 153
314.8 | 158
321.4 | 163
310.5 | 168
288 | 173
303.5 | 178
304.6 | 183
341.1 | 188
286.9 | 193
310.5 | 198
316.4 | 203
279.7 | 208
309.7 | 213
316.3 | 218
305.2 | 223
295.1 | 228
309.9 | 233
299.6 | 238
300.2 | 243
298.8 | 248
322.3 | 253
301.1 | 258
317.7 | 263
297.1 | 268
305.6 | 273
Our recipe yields 322.3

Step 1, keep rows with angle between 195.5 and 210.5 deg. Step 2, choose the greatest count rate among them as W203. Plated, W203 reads 316.4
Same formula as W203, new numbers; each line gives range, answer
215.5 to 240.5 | 316.3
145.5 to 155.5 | 301.5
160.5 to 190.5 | 341.1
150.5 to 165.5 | 321.4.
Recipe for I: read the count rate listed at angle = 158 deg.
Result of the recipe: 314.8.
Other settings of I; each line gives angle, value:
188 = 341.1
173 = 288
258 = 301.1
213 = 309.7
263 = 317.7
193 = 286.9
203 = 316.4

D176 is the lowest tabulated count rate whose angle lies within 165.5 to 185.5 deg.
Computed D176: 288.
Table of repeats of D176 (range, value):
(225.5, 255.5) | 295.1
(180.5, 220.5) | 279.7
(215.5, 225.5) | 305.2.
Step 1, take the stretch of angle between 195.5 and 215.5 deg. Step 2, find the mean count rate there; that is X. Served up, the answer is 304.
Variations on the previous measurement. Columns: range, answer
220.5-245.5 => 302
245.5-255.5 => 311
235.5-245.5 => 300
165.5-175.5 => 299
